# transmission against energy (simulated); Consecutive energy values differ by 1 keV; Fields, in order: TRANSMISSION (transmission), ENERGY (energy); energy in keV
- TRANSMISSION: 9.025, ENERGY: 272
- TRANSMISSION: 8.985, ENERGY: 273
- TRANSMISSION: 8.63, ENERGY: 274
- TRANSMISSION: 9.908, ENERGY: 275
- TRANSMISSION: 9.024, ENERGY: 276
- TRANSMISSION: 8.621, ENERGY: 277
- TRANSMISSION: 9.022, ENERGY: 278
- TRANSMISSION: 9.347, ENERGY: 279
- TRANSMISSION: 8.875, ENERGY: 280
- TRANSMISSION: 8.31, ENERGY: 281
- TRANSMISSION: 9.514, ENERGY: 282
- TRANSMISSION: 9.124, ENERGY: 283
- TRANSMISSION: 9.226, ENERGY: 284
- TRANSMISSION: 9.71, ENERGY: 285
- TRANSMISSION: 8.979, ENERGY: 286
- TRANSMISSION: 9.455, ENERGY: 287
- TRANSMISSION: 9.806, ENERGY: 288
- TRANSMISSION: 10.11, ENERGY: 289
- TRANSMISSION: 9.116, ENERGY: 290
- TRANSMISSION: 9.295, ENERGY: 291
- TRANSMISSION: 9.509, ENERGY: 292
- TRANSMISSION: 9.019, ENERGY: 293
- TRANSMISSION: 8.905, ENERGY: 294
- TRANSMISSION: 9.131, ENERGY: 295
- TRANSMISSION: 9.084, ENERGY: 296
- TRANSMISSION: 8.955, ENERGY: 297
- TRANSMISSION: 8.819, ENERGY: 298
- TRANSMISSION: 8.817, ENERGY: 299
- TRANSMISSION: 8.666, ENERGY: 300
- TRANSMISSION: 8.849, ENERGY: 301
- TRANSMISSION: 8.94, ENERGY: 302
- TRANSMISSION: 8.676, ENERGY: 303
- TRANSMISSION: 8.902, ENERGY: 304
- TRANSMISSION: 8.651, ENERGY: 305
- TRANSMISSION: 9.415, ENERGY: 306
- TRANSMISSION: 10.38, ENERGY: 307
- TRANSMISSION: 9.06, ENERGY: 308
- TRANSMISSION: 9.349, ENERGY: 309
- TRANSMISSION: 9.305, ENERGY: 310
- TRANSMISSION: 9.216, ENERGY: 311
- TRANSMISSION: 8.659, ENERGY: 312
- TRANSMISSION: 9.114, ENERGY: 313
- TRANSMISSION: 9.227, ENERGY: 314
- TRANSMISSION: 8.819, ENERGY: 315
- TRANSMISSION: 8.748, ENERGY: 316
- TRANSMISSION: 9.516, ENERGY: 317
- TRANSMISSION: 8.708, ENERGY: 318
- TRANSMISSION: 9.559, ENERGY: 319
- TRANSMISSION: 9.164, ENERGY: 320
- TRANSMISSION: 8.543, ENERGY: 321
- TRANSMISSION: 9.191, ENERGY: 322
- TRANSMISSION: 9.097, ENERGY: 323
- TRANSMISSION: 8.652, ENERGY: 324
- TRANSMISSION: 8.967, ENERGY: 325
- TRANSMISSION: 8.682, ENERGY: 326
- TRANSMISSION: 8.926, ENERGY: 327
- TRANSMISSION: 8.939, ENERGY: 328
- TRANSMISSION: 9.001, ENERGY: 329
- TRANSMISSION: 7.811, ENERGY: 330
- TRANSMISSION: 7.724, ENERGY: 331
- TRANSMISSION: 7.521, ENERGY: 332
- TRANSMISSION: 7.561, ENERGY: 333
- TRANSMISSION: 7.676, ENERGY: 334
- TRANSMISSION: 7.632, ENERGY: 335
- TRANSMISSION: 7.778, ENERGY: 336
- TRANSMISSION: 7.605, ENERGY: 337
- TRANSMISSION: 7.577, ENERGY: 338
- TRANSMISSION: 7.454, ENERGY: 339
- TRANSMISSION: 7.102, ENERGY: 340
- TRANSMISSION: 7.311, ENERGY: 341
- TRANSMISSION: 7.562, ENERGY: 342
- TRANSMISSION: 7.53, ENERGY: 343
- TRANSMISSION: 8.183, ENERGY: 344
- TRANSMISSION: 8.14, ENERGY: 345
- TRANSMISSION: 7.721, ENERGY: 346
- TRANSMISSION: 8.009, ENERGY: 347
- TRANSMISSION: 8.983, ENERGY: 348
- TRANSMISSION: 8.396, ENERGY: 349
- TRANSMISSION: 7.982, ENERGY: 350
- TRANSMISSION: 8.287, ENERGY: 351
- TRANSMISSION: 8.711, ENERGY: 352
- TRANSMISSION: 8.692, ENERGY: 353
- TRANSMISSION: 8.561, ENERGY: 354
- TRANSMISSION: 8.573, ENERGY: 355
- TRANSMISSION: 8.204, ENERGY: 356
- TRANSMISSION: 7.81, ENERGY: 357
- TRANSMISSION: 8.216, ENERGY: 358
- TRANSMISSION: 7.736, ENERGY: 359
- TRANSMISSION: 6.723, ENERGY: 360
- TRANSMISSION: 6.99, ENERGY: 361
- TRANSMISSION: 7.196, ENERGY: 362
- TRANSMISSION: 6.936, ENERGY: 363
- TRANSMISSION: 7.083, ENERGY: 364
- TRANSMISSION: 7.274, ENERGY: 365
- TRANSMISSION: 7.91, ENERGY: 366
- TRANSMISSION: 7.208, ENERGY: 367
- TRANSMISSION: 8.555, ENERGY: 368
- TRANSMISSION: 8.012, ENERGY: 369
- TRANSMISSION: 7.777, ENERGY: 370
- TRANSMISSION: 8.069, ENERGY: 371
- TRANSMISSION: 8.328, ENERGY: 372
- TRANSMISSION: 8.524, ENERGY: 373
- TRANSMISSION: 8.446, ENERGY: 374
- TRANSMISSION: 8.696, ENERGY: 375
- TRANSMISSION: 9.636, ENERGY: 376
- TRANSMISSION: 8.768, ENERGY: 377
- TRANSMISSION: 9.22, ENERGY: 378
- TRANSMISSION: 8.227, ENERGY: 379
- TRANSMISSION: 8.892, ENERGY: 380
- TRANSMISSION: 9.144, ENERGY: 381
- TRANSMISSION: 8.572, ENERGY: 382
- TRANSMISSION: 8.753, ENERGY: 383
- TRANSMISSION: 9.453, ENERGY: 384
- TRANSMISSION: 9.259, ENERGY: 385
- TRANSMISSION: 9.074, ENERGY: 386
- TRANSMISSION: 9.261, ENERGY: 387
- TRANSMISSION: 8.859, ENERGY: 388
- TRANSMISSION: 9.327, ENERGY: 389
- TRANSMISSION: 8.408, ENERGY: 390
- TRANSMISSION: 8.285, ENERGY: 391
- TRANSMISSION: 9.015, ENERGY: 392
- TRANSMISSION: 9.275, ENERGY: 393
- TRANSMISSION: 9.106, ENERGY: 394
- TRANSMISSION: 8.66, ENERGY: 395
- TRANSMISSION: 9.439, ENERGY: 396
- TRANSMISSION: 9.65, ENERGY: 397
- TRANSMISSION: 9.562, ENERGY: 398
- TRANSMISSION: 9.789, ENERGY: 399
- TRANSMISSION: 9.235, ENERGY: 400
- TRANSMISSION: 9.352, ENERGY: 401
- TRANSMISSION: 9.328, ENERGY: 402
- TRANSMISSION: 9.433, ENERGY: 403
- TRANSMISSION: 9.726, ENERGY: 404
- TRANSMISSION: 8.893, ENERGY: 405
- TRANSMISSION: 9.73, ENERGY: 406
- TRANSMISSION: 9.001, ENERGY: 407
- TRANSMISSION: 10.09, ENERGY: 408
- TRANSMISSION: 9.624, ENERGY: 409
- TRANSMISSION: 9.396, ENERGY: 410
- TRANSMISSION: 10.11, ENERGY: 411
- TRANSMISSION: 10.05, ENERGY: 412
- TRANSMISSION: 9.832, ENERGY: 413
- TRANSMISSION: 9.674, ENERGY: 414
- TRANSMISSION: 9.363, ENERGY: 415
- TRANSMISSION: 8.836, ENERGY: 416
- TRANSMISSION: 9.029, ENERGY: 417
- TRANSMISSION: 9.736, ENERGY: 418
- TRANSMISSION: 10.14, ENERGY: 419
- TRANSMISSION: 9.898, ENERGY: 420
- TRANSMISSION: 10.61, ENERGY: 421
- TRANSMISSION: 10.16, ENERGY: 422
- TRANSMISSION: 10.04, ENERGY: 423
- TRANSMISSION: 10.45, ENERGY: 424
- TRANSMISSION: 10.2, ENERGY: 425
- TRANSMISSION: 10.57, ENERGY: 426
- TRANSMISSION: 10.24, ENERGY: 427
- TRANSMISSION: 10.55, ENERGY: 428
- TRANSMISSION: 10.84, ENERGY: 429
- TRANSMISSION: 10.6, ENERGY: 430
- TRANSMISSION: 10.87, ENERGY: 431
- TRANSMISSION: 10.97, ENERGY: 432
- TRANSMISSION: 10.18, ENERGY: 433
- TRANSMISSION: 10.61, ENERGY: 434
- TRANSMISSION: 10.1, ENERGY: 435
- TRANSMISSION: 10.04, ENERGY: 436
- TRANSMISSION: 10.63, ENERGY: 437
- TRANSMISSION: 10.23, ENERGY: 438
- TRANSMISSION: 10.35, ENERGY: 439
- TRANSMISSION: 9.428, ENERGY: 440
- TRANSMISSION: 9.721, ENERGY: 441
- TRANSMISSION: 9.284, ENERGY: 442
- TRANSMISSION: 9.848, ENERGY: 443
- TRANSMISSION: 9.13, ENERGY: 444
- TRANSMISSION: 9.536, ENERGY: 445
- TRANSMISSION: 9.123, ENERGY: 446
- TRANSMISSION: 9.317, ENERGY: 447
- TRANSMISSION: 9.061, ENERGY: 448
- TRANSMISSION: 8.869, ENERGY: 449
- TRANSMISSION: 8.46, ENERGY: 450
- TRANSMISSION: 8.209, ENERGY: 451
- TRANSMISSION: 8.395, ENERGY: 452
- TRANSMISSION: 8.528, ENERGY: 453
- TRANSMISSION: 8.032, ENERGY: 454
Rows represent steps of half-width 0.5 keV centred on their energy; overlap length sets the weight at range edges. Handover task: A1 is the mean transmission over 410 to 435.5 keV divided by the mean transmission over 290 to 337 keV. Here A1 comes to 1.1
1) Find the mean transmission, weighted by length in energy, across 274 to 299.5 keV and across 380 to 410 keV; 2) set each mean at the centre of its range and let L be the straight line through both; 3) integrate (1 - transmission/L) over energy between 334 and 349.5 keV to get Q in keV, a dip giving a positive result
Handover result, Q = 2.4 keV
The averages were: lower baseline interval 9.18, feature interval 7.79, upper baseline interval 9.21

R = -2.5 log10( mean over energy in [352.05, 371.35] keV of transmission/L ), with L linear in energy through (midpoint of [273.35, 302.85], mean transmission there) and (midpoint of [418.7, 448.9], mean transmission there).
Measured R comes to 0.23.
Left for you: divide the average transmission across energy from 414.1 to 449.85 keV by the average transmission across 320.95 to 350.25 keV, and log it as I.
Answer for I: 1.23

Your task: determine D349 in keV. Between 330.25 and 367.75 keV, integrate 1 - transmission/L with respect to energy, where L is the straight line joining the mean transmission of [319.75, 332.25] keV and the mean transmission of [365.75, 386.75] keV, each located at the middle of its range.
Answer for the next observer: 3.7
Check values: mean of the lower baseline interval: 8.64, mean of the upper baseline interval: 8.61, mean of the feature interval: 7.78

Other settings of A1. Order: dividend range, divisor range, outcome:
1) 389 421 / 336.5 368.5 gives 1.21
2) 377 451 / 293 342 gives 1.11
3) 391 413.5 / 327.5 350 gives 1.20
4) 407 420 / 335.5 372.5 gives 1.23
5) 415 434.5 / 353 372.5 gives 1.31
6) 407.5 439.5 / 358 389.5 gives 1.22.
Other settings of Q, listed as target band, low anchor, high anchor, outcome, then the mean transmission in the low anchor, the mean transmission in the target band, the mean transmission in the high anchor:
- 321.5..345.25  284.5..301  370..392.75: 2.5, 9.2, 8.07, 8.81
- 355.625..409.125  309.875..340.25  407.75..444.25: 4.2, 8.5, 8.66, 10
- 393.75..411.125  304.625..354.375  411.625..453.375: 0.0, 8.49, 9.44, 9.81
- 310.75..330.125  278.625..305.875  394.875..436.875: 0.7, 9.11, 8.94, 9.89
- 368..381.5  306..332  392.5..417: 1.0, 8.95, 8.59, 9.46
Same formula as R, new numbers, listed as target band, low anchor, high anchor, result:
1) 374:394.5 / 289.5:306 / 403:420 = 0.06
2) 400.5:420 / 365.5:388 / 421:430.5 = 0.03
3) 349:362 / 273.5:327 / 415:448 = 0.18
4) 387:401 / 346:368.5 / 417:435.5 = 0.01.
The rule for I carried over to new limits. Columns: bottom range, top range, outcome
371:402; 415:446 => 1.12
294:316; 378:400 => 1.00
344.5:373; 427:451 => 1.24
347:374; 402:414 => 1.21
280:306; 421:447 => 1.11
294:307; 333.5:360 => 0.89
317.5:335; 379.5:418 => 1.09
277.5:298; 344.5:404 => 0.93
